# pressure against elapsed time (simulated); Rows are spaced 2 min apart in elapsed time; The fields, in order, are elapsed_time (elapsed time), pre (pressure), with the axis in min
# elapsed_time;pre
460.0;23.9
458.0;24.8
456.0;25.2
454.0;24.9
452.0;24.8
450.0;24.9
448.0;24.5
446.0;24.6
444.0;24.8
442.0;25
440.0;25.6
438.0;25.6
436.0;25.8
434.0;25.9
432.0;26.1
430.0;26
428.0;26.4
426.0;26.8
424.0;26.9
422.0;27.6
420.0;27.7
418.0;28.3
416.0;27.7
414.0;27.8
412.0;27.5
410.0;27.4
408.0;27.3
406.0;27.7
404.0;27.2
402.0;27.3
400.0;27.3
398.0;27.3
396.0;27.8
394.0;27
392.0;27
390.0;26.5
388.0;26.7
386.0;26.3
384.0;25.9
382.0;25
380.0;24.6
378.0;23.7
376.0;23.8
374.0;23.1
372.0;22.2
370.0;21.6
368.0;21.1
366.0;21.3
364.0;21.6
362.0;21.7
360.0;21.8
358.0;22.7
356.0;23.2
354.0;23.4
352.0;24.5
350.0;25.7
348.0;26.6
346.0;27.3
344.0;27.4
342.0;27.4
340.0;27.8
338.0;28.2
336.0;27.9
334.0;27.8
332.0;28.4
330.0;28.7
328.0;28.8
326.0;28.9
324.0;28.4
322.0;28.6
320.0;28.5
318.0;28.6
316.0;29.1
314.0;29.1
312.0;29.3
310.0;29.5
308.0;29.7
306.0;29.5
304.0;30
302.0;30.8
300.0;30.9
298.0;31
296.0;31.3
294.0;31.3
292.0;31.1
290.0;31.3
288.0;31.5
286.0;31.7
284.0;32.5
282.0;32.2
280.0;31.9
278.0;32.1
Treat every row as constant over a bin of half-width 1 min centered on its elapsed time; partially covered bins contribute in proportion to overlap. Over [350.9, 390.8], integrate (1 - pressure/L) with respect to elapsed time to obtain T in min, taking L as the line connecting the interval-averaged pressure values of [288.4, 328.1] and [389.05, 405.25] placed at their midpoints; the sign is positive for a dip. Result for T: 6.3 min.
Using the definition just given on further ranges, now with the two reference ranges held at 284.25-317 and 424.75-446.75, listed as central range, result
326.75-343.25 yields 0.6 min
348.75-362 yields 2.4 min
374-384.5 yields 1.3 min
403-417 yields -0.5 min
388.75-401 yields 0.0 min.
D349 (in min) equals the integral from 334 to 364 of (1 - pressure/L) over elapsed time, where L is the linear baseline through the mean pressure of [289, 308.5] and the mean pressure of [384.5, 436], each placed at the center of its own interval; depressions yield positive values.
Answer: 3.9 min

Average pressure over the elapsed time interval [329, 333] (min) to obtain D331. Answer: 28.5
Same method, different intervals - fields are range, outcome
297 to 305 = 30.7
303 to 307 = 29.8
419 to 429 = 27.1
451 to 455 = 24.9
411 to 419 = 27.8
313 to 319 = 28.9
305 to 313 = 29.5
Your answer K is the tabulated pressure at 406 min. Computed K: 27.7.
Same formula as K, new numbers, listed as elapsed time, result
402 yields 27.3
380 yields 24.6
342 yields 27.4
